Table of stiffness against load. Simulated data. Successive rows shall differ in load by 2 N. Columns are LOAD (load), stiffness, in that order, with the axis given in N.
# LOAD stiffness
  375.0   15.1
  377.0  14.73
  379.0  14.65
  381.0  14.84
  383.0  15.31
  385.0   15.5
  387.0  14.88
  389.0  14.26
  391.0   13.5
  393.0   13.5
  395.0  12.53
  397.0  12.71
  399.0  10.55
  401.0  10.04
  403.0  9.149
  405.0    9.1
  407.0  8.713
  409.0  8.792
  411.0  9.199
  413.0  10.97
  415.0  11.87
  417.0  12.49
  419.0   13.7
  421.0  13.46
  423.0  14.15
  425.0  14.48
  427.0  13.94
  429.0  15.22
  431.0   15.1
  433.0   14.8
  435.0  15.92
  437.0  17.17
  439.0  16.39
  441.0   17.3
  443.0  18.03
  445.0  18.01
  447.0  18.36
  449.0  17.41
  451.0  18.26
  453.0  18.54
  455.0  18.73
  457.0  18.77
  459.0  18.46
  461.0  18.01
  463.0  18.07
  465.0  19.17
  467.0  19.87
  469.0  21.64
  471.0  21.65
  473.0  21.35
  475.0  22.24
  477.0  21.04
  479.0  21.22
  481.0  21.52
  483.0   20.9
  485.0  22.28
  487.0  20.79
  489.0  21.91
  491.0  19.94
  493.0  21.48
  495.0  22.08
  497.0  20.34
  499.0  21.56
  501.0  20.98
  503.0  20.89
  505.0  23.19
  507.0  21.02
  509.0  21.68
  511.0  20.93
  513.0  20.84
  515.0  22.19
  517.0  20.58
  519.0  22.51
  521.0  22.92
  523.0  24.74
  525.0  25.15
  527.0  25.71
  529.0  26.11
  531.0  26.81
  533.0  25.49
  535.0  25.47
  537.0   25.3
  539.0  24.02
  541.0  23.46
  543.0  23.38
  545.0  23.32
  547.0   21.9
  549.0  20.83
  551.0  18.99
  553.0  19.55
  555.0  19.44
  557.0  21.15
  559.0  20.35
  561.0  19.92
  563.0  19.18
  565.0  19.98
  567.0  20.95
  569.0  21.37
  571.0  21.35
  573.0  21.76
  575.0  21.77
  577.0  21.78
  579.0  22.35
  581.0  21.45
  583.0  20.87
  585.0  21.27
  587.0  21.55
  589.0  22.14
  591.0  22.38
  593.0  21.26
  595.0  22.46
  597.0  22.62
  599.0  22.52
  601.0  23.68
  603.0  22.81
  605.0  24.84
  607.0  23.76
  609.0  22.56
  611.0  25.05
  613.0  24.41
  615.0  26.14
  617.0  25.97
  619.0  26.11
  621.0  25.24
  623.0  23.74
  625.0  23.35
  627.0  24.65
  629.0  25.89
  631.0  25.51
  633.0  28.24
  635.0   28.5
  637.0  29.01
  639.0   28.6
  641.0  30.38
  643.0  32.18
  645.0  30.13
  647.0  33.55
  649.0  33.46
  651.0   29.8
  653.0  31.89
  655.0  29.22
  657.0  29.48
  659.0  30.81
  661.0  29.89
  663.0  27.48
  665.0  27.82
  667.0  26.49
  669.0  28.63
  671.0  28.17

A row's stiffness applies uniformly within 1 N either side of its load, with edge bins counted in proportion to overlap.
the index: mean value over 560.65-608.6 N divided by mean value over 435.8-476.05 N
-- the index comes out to 1.2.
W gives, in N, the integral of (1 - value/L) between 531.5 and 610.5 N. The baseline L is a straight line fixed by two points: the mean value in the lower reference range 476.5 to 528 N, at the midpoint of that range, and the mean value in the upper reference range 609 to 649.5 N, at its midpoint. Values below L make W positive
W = 8.6 N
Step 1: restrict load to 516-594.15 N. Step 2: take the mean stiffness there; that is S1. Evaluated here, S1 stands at 22.3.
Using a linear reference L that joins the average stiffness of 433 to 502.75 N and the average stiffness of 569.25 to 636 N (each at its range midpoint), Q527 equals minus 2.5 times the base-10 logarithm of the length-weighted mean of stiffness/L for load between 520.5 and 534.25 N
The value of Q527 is -0.186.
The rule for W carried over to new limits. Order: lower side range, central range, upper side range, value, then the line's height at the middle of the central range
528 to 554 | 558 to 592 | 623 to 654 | 5.5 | 25.3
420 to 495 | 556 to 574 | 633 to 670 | 3.0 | 24.8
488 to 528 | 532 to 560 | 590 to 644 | 1.0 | 23.2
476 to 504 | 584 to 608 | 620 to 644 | 2.8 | 25.6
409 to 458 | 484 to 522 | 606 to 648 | -3.9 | 19.5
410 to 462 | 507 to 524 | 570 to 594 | -2.7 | 19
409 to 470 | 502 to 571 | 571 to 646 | -4.9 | 20.9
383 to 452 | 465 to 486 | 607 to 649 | -4.6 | 17.5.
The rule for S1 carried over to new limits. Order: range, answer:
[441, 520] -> 20.4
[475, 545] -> 22.6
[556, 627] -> 22.5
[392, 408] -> 10.8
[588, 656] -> 26.2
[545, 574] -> 20.6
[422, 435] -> 14.7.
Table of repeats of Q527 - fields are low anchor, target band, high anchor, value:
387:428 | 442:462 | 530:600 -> -0.23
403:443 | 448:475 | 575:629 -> -0.24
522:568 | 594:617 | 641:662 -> 0.15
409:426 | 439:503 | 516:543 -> -0.11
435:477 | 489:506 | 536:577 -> -0.08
